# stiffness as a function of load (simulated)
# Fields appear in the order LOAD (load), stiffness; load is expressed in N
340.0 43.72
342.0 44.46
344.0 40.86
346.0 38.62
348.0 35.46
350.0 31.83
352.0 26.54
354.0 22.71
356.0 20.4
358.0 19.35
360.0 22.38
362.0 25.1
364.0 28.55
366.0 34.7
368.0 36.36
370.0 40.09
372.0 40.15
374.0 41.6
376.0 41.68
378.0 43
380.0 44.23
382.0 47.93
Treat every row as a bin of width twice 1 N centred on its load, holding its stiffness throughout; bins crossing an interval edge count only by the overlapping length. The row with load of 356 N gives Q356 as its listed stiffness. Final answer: 20.4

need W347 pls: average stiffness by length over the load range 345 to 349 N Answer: 37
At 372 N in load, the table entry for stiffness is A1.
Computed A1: 40.15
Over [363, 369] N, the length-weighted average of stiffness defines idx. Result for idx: 33.2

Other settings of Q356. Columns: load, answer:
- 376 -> 41.68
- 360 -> 22.38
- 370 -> 40.09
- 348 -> 35.46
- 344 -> 40.86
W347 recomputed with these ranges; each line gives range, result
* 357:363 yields 22.3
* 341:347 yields 41.3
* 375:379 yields 42.3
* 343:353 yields 34.7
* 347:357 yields 27.4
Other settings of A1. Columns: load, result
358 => 19.35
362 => 25.1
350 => 31.83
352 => 26.54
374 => 41.6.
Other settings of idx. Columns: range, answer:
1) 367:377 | 40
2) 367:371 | 38.2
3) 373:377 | 41.6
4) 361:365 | 26.8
